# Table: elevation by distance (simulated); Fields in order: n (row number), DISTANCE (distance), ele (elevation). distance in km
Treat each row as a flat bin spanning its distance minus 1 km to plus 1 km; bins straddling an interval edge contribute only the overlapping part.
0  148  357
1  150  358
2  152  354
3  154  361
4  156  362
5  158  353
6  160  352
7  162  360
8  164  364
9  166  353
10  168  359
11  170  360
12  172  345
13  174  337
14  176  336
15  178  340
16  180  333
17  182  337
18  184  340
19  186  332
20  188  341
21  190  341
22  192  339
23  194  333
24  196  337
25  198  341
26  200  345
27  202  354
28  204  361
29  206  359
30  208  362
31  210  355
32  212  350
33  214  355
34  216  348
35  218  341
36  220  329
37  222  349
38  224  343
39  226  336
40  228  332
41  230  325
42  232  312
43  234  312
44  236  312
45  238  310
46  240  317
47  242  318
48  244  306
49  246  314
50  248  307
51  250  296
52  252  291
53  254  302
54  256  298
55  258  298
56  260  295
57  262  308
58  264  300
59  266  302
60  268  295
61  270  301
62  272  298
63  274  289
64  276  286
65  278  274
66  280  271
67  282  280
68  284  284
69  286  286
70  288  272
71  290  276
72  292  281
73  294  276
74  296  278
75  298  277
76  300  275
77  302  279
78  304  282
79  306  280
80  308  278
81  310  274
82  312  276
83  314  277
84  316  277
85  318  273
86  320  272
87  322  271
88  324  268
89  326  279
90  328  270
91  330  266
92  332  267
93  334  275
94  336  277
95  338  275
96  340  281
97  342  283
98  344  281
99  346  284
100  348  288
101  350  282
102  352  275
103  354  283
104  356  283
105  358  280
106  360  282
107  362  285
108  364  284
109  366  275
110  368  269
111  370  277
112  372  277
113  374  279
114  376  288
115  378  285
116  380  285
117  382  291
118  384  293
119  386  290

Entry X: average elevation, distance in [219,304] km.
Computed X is 300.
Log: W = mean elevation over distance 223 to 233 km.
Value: 330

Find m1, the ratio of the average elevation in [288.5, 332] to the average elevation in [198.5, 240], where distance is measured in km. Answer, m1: 0.8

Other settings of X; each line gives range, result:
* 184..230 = 344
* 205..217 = 355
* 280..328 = 277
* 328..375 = 278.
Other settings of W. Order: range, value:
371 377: 281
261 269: 301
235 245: 313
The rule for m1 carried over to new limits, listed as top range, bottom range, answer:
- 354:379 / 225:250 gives 0.89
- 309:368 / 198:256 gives 0.84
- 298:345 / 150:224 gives 0.79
